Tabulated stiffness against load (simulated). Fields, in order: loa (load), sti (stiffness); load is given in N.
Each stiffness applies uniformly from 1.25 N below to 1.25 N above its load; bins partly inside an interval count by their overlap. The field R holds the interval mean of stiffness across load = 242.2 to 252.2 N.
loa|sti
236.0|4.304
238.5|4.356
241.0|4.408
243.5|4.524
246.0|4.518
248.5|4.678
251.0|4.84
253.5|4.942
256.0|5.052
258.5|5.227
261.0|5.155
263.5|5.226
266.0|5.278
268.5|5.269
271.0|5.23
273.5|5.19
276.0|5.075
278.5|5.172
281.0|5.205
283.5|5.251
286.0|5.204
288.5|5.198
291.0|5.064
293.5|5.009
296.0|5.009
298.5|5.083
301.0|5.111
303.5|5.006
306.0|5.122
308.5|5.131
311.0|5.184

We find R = 4.64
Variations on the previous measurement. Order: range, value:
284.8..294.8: 5.12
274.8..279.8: 5.12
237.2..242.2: 4.38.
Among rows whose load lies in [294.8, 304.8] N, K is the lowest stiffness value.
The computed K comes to 5.006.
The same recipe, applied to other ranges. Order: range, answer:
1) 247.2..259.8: 4.678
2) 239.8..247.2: 4.408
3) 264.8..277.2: 5.075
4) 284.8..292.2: 5.064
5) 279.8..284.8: 5.205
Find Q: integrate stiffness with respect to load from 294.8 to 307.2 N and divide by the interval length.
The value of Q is 5.07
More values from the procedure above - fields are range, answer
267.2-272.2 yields 5.25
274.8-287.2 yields 5.18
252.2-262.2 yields 5.09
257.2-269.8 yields 5.23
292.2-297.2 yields 5.01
